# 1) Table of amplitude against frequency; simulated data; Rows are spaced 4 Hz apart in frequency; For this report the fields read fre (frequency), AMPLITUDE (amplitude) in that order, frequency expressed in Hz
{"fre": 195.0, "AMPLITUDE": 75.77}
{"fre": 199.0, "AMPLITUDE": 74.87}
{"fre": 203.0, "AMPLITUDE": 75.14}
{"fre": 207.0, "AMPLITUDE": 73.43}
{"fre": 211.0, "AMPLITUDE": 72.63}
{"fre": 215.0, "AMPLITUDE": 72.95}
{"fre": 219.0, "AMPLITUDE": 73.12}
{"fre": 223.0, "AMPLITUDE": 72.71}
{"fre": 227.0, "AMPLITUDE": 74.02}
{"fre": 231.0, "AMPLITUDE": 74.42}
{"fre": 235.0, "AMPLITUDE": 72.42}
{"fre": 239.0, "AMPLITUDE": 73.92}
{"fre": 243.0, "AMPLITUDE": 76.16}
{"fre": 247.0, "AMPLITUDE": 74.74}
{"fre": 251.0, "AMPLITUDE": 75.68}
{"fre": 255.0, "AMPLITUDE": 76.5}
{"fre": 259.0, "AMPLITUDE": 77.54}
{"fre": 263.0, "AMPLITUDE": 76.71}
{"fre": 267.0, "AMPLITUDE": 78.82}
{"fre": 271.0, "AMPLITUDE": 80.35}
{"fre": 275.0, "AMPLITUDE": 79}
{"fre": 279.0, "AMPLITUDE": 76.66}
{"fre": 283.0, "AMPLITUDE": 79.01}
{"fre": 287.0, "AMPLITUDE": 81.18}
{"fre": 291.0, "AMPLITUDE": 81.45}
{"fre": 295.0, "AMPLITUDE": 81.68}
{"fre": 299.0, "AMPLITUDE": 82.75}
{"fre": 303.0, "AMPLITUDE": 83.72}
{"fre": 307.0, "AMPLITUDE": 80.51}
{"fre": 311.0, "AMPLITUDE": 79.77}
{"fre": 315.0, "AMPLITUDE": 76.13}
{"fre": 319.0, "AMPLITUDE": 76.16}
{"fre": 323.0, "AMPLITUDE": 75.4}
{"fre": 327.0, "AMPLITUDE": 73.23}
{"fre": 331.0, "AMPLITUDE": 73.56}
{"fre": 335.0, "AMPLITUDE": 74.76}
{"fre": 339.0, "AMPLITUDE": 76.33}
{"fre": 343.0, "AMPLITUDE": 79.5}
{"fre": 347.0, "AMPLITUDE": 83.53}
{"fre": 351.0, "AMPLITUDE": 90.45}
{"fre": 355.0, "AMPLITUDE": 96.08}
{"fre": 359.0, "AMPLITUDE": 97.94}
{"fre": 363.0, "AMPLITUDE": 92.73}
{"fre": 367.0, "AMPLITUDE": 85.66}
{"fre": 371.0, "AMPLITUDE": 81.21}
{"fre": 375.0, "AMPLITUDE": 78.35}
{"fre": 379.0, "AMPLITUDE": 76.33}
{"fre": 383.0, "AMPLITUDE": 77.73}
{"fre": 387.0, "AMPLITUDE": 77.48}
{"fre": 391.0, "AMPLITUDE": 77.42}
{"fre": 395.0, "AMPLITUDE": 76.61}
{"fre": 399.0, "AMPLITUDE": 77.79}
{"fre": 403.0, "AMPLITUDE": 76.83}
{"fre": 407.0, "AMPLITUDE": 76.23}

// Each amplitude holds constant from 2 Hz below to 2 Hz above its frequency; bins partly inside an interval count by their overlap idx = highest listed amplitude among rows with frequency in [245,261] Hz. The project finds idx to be 77.54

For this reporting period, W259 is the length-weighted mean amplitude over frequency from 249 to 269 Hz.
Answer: 77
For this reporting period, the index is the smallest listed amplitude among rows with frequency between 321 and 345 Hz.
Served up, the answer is 73.23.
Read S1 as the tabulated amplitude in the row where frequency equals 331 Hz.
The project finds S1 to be 73.56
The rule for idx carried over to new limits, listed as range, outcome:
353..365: 97.94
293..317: 83.72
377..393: 77.73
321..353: 90.45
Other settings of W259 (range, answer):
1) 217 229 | 73.3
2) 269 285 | 78.8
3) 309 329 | 76.1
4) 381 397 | 77.3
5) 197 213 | 74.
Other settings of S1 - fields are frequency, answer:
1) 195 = 75.77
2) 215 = 72.95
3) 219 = 73.12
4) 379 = 76.33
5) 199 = 74.87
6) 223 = 72.71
